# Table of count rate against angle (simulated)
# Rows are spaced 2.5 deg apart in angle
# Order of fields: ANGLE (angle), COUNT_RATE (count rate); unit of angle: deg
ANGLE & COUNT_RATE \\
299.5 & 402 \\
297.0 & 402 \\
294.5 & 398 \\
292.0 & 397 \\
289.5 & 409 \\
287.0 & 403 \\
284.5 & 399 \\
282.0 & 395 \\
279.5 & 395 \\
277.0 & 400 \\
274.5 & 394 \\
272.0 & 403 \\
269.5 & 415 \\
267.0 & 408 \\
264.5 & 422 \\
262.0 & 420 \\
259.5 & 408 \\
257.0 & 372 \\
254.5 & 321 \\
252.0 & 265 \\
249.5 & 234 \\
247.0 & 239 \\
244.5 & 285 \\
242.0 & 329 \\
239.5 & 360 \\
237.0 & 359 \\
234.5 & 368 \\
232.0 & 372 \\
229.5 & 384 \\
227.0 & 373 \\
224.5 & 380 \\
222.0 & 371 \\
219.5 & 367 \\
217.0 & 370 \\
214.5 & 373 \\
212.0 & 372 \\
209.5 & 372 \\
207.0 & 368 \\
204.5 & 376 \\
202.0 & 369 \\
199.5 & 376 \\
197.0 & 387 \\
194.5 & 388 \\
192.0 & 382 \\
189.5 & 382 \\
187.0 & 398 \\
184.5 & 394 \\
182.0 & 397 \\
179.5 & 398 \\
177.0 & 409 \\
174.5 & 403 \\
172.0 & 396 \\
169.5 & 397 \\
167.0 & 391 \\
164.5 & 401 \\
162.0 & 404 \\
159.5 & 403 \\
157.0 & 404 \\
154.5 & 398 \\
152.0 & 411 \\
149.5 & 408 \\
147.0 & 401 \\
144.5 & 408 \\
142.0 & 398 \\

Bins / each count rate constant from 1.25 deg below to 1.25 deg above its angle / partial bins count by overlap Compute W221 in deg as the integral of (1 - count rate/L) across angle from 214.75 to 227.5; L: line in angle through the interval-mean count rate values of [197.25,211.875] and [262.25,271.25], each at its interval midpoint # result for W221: 0.4 deg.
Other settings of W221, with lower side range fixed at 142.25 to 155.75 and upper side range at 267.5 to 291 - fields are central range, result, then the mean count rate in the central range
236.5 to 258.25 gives 5.2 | 305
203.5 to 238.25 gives 2.7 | 372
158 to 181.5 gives 0.2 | 400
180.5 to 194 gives 0.4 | 391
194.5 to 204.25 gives 0.6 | 379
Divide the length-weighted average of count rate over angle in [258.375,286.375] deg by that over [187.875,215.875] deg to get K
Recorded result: 1.1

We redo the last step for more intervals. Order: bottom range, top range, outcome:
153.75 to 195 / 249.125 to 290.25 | 0.96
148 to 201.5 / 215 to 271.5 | 0.90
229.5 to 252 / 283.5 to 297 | 1.26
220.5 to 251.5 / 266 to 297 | 1.19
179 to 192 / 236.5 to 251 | 0.76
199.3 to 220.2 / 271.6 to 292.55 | 1.08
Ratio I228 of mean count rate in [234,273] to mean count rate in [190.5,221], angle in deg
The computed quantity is 0.93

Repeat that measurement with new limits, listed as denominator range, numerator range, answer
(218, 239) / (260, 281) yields 1.10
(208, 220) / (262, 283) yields 1.09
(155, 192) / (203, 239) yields 0.93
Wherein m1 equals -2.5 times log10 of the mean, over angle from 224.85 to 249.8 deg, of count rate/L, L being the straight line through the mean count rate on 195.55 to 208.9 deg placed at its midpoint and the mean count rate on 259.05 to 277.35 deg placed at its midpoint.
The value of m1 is 0.170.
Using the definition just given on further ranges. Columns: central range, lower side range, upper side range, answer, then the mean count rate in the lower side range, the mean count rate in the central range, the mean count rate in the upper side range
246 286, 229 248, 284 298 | 0.008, 336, 369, 401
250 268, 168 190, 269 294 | 0.092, 398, 367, 400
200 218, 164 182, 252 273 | 0.065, 399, 372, 388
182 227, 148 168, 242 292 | 0.026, 403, 378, 368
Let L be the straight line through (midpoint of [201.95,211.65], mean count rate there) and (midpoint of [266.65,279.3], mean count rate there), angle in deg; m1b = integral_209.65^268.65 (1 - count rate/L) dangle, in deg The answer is 4.8 deg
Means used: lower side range 372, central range 355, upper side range 403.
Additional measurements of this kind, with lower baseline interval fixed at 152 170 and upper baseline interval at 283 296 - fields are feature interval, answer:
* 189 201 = 0.5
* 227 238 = 0.8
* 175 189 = 0.1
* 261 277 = -0.3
